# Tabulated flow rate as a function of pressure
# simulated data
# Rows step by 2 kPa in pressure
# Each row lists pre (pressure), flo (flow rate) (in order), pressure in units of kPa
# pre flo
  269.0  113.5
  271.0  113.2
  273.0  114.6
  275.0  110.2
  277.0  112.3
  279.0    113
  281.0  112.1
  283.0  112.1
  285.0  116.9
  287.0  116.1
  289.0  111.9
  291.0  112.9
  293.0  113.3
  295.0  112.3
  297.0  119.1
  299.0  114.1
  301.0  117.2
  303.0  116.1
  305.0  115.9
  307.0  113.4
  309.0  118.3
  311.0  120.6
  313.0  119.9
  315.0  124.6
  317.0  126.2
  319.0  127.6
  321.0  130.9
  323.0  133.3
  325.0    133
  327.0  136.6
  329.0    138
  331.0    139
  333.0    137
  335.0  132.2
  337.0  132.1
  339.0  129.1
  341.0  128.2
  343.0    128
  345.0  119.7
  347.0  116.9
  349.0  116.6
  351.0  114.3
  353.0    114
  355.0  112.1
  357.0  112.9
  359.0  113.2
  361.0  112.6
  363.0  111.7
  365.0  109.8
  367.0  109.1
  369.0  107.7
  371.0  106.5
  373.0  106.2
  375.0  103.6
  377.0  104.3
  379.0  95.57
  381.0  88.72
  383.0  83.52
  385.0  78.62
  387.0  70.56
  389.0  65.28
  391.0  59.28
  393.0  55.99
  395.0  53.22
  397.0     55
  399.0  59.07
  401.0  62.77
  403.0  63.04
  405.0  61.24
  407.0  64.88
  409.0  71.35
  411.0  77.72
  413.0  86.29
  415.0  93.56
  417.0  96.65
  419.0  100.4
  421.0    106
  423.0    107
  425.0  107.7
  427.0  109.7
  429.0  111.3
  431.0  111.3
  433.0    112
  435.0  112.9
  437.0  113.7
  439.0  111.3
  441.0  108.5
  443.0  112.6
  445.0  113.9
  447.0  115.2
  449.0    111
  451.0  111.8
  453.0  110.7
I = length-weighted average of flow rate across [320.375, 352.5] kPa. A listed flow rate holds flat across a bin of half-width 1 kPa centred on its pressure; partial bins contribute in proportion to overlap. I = 129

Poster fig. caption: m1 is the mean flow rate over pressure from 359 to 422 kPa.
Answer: 85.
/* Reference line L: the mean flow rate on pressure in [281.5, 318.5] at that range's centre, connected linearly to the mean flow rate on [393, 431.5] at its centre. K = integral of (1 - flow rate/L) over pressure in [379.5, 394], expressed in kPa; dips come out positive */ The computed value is 2.93 kPa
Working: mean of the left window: 117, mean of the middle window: 72.5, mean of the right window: 83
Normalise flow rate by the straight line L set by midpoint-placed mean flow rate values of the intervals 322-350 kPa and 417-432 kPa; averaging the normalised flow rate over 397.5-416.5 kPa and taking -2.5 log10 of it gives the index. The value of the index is 0.48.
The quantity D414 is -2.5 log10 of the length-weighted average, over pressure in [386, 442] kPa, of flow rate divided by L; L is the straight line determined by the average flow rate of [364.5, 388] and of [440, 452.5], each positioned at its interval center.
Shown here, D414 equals 0.22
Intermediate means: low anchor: 96.7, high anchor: 112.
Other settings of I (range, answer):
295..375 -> 121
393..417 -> 68.7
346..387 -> 105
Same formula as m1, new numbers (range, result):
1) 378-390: 80.4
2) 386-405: 60.5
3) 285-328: 121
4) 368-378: 106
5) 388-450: 90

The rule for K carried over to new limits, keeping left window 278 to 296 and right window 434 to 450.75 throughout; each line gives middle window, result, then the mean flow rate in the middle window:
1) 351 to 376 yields 0.61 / 110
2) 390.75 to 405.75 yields 7.19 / 58.6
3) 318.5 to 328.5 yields -1.74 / 133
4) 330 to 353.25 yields -2.66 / 126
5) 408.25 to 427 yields 2.88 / 95.2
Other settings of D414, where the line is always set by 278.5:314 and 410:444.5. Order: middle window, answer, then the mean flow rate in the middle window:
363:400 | 0.27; 84.8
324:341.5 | -0.19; 134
